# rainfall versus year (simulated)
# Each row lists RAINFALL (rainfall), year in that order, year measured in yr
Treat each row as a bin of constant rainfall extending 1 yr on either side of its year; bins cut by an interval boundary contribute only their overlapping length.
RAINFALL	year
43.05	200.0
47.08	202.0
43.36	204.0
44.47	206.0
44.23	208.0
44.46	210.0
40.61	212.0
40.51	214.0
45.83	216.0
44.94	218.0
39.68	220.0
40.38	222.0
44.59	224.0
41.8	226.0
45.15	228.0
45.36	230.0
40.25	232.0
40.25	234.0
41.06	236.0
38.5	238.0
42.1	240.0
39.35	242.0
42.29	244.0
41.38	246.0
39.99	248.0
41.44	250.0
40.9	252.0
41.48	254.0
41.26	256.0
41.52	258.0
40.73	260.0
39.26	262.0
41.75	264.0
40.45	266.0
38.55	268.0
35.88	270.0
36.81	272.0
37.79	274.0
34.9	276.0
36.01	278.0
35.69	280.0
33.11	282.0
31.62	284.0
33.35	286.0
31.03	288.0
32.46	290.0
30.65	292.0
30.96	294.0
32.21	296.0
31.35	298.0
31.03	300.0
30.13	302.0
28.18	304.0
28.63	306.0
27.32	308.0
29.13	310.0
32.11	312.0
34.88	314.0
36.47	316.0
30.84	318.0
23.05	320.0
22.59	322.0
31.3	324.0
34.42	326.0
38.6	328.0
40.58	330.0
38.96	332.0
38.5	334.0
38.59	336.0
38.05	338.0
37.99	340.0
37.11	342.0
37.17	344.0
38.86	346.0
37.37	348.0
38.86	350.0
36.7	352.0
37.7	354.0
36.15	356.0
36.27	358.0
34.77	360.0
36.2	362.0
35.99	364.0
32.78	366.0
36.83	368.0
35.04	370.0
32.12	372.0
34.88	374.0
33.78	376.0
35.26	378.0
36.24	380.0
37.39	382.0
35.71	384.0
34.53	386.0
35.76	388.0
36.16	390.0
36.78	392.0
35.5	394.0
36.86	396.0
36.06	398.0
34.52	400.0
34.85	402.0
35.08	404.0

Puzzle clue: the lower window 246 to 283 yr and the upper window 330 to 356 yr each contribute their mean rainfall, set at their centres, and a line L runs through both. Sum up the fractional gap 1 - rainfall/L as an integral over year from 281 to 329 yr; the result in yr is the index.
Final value 9.2 yr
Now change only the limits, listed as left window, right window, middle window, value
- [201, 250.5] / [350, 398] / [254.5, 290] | 2.9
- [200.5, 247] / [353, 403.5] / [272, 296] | 3.8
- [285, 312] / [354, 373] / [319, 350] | -2.3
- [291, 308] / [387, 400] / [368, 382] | 0.0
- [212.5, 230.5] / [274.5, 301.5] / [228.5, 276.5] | -2.6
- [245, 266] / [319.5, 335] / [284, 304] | 3.1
